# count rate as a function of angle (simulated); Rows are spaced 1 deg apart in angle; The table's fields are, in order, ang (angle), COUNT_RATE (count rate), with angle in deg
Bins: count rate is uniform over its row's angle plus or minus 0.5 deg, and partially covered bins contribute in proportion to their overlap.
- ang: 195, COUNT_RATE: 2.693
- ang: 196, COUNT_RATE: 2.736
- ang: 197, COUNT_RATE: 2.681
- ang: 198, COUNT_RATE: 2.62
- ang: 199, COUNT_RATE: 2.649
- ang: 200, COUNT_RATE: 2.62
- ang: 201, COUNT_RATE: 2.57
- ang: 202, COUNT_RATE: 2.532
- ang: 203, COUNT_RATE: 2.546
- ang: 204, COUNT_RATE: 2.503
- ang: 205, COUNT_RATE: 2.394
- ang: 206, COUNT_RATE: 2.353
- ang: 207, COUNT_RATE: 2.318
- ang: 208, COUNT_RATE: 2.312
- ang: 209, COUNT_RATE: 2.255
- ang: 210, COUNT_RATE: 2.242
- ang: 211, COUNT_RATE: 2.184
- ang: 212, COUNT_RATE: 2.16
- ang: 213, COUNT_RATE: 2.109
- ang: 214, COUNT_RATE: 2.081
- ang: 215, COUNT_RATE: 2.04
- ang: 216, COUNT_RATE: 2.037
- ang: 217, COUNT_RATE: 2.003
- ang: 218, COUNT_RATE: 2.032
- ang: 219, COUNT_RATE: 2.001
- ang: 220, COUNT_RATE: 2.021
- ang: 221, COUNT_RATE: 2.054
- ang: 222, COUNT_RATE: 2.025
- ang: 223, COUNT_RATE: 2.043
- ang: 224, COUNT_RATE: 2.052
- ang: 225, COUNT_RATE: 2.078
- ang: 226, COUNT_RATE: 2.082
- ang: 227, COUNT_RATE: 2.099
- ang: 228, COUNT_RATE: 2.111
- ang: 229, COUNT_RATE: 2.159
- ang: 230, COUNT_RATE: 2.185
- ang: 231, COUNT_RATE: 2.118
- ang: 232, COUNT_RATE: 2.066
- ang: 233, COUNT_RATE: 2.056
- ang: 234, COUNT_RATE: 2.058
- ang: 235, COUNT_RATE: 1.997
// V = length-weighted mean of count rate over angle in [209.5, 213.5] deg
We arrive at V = 2.17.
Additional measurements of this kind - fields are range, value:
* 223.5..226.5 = 2.07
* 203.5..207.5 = 2.39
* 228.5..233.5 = 2.12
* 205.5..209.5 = 2.31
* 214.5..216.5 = 2.04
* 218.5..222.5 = 2.03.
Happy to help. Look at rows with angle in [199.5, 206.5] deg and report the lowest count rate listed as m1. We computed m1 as 2.353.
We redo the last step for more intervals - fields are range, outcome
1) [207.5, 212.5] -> 2.16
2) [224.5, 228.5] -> 2.078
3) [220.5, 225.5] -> 2.025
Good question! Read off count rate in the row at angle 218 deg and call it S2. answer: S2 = 2.032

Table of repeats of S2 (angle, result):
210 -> 2.242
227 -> 2.099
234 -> 2.058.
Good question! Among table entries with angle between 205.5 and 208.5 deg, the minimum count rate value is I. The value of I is 2.312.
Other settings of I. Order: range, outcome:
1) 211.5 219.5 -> 2.001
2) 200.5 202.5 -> 2.532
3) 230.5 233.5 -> 2.056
